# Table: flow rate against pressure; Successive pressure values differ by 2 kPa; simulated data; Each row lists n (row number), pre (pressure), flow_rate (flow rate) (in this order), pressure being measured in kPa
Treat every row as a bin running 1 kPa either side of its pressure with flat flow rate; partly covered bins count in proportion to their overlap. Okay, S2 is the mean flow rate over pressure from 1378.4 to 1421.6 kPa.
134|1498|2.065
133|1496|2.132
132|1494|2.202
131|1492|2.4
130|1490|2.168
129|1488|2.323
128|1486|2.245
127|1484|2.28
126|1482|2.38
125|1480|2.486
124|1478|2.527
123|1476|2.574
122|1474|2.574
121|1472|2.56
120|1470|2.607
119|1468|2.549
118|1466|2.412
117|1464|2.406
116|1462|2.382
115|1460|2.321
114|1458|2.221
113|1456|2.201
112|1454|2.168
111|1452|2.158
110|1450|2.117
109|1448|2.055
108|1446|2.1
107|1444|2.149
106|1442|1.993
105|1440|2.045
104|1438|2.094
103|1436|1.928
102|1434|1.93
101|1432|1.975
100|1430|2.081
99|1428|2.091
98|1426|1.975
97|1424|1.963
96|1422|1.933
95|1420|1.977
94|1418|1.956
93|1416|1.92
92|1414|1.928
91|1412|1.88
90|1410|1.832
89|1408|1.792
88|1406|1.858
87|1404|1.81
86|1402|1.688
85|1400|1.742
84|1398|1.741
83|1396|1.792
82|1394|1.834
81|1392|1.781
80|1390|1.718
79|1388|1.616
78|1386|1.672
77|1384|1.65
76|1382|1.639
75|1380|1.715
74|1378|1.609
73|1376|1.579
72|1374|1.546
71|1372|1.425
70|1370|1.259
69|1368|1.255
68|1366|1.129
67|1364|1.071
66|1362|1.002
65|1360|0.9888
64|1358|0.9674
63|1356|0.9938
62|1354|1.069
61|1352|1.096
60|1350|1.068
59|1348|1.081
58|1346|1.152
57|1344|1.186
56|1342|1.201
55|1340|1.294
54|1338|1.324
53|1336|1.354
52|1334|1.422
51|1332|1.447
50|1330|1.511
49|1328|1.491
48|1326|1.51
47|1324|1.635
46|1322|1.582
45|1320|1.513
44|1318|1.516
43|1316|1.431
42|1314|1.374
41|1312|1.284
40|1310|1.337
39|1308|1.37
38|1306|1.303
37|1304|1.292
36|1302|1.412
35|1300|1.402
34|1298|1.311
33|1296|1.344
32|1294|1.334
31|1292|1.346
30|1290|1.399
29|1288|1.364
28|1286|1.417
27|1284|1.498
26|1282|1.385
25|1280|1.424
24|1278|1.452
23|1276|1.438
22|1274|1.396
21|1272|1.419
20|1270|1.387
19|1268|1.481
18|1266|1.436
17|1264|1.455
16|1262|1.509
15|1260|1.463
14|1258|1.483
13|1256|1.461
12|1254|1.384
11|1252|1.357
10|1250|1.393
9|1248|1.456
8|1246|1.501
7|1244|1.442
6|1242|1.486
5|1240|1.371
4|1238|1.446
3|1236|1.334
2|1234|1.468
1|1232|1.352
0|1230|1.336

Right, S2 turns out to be 1.79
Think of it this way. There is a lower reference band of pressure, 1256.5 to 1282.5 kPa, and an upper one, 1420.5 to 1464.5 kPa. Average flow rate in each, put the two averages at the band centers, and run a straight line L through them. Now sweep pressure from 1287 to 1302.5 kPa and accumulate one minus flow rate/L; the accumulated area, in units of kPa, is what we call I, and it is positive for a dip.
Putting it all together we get 1.8 kPa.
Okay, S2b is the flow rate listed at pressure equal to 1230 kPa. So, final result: 1.336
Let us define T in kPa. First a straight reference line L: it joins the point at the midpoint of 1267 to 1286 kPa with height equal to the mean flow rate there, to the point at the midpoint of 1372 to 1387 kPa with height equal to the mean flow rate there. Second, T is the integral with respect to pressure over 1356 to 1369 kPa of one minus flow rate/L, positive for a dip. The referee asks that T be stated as 4.3 kPa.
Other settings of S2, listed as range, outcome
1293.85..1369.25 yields 1.29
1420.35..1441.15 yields 2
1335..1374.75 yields 1.17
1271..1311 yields 1.38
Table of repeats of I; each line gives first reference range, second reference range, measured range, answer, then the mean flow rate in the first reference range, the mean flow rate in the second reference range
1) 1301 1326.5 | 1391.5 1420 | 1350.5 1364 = 4.9 kPa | 1.43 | 1.83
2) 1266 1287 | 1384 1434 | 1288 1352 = 8.5 kPa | 1.43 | 1.85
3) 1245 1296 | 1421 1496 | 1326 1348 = 4.8 kPa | 1.42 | 2.23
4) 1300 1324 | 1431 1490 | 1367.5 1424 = 5.0 kPa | 1.41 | 2.27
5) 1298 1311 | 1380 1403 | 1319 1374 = 9.1 kPa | 1.35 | 1.72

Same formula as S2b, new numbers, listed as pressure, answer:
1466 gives 2.412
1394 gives 1.834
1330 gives 1.511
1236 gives 1.334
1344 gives 1.186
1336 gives 1.354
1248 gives 1.456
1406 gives 1.858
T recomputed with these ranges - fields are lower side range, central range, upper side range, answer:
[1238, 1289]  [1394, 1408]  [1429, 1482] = 1.7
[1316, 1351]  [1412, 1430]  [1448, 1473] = 0.6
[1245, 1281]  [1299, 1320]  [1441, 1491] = 3.3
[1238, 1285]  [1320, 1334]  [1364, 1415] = 0.2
